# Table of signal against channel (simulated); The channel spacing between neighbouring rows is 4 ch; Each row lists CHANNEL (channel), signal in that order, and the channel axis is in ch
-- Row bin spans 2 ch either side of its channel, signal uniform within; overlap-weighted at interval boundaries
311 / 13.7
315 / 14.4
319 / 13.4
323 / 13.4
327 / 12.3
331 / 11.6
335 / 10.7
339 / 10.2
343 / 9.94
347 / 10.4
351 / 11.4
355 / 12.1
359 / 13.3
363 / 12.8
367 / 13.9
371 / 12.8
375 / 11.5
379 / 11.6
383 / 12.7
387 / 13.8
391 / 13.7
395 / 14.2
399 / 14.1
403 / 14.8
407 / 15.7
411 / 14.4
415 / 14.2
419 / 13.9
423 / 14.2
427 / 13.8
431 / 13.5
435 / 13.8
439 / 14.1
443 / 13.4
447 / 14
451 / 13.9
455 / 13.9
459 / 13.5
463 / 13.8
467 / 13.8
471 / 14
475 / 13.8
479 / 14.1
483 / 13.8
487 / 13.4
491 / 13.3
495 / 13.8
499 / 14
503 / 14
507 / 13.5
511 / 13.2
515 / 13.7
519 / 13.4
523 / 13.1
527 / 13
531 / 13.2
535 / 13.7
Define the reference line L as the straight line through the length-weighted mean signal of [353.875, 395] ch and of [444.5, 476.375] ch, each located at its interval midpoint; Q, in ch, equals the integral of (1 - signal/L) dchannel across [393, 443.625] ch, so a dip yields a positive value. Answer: -3.1 ch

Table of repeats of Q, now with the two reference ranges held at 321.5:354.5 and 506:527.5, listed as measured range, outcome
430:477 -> -4.50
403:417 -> -3.11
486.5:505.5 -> -0.91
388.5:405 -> -3.12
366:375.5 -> -0.96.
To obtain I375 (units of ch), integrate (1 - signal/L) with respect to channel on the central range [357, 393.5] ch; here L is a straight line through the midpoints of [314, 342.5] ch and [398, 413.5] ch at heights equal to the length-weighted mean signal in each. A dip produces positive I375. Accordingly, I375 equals 2.1 ch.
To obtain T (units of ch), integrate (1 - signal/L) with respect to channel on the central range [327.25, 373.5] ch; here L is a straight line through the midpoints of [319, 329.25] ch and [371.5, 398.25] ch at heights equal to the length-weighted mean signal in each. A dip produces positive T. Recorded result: 4.2 ch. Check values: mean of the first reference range 12.9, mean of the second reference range 13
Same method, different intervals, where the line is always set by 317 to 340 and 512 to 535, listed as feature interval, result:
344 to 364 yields 0.5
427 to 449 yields -1.8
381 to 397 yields -1.5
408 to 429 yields -2.6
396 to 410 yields -2.5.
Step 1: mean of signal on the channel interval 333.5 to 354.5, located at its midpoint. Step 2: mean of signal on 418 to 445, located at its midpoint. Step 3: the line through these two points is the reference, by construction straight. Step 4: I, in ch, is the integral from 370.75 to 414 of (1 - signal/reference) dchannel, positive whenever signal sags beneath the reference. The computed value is -4.2 ch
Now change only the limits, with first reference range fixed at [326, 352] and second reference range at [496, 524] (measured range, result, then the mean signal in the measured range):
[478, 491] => -0.5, 13.7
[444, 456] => -1.2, 13.9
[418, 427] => -1.3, 14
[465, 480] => -1.1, 13.9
